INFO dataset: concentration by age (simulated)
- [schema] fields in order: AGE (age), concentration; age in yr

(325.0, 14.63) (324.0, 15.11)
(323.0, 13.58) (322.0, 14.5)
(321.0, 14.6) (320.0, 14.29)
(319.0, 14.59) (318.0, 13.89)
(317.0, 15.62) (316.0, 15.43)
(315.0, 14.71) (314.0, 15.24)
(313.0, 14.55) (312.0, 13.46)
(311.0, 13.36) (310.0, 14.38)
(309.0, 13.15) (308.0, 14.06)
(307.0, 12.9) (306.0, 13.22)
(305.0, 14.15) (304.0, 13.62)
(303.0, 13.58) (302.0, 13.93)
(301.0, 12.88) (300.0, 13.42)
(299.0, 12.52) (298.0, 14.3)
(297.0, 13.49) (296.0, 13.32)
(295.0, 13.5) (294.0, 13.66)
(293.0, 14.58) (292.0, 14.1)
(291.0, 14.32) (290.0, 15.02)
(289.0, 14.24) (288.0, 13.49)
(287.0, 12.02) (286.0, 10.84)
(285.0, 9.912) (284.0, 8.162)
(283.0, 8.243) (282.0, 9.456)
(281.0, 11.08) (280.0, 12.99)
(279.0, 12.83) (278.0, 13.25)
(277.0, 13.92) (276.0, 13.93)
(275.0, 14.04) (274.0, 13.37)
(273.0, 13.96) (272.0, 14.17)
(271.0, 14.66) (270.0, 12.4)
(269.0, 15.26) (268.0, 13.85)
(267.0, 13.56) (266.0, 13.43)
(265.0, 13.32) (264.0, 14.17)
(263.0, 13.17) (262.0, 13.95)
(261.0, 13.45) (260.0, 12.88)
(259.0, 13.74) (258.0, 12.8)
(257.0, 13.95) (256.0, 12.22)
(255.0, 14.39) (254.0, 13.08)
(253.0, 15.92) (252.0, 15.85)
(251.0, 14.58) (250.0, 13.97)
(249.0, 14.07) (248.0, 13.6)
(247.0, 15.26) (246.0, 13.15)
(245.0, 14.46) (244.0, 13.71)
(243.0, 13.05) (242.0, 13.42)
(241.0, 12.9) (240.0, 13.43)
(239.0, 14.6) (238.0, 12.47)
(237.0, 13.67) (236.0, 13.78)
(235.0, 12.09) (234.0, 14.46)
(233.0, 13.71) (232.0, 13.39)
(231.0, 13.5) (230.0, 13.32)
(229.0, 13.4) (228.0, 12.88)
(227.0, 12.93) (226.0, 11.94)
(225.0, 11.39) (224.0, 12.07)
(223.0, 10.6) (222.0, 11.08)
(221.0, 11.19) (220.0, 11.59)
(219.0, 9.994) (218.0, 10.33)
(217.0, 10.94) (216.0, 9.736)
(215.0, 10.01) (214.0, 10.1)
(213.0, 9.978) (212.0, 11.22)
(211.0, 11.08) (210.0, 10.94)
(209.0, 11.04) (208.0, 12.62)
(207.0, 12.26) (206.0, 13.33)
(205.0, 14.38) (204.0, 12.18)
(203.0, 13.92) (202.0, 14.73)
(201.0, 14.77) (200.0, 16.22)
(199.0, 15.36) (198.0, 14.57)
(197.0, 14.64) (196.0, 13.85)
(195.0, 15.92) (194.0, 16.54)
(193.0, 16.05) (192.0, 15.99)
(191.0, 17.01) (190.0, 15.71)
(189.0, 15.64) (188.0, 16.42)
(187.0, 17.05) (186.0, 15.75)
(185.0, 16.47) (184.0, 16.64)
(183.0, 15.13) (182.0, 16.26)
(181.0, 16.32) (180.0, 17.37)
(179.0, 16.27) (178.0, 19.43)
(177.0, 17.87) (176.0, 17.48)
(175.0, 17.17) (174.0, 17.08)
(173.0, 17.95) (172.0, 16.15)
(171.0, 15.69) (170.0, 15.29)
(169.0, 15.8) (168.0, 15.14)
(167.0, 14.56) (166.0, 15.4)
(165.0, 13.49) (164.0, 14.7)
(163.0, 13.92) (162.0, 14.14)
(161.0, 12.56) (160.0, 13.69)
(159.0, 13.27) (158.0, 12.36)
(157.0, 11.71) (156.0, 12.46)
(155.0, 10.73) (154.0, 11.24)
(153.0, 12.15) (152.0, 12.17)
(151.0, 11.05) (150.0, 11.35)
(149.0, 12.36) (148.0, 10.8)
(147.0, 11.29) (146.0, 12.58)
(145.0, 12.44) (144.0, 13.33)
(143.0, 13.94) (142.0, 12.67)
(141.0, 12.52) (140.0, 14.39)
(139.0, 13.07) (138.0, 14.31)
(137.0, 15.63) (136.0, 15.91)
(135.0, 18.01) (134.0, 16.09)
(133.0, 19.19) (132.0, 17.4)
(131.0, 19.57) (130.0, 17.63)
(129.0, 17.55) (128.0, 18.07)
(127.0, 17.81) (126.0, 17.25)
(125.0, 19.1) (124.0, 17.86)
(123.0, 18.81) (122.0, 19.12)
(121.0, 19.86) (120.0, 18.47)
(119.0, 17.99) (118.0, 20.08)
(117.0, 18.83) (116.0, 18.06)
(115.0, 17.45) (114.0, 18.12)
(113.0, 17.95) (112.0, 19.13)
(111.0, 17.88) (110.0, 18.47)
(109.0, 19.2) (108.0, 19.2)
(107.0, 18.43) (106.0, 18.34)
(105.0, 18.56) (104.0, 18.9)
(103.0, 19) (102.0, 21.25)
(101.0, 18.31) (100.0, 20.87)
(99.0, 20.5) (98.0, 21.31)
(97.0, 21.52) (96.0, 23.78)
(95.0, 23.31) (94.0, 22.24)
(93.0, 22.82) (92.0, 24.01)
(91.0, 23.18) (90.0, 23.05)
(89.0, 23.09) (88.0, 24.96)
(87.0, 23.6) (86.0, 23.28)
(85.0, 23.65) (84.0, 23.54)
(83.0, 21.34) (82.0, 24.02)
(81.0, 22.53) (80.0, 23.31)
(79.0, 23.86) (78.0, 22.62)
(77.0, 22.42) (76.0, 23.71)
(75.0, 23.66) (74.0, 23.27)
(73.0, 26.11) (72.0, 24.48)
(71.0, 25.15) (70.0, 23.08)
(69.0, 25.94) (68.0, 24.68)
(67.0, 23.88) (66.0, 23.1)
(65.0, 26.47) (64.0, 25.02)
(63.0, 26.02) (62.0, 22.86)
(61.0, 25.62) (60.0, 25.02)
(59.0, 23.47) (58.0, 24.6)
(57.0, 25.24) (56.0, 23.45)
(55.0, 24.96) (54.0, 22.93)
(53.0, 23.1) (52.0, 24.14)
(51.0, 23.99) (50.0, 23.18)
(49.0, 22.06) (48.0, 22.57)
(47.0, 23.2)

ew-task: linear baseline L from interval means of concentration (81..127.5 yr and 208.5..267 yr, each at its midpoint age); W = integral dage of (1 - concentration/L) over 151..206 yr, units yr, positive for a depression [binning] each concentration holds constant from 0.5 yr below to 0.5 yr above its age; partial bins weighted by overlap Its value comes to 3.6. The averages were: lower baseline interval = 20.4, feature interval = 15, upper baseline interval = 12.8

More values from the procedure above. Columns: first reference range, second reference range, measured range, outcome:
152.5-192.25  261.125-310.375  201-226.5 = 5.1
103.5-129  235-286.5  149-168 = 4.6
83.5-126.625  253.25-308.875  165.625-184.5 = 1.1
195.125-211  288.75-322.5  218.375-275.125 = 1.9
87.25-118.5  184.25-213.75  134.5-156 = 5.8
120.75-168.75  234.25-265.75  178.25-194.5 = -2.3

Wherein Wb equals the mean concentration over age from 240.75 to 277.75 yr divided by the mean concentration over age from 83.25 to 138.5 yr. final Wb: 0.7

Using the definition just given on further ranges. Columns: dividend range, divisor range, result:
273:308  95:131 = 0.68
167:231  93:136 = 0.74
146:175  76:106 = 0.61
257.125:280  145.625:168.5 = 1.07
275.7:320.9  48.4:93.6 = 0.56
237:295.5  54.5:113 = 0.59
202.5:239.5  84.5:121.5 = 0.59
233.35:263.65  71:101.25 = 0.60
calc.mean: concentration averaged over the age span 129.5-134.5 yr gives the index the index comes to 18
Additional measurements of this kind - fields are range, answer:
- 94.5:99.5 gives 22.1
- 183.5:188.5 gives 16.5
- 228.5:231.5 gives 13.4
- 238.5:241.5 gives 13.6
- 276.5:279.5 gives 13.3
